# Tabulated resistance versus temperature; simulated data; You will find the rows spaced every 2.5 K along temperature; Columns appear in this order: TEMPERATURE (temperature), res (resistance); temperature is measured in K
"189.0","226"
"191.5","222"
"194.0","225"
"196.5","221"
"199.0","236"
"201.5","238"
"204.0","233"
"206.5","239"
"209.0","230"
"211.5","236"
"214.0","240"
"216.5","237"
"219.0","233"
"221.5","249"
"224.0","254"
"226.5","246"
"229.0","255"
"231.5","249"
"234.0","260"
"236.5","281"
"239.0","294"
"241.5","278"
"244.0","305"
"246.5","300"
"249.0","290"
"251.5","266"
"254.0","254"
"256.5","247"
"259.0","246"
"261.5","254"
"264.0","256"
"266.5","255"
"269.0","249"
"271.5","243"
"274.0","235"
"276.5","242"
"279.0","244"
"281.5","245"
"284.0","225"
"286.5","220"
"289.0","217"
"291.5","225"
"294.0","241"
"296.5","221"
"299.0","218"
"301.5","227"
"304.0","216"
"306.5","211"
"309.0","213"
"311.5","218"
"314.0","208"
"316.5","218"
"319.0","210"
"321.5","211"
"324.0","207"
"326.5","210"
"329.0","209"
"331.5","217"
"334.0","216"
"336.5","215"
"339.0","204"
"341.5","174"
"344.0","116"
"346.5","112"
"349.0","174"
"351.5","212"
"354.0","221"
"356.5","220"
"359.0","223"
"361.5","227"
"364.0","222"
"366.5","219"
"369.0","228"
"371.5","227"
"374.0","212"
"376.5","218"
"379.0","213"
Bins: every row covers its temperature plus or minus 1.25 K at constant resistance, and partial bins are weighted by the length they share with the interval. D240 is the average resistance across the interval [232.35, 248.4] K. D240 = 286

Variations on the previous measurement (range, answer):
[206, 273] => 257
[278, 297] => 230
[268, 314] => 228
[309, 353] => 197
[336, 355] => 176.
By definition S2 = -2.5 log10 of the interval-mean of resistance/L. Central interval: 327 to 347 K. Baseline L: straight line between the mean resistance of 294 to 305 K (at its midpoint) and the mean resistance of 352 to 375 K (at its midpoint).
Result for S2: 0.19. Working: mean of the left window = 223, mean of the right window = 222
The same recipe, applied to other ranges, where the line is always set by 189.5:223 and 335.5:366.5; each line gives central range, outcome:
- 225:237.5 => -0.14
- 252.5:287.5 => -0.13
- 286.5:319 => -0.06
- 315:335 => -0.06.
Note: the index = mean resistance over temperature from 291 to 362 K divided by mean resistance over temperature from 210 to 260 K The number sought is 0.8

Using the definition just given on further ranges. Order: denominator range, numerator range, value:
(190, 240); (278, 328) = 0.90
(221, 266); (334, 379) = 0.76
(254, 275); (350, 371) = 0.89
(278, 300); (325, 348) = 0.81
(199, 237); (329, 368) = 0.81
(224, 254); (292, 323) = 0.80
